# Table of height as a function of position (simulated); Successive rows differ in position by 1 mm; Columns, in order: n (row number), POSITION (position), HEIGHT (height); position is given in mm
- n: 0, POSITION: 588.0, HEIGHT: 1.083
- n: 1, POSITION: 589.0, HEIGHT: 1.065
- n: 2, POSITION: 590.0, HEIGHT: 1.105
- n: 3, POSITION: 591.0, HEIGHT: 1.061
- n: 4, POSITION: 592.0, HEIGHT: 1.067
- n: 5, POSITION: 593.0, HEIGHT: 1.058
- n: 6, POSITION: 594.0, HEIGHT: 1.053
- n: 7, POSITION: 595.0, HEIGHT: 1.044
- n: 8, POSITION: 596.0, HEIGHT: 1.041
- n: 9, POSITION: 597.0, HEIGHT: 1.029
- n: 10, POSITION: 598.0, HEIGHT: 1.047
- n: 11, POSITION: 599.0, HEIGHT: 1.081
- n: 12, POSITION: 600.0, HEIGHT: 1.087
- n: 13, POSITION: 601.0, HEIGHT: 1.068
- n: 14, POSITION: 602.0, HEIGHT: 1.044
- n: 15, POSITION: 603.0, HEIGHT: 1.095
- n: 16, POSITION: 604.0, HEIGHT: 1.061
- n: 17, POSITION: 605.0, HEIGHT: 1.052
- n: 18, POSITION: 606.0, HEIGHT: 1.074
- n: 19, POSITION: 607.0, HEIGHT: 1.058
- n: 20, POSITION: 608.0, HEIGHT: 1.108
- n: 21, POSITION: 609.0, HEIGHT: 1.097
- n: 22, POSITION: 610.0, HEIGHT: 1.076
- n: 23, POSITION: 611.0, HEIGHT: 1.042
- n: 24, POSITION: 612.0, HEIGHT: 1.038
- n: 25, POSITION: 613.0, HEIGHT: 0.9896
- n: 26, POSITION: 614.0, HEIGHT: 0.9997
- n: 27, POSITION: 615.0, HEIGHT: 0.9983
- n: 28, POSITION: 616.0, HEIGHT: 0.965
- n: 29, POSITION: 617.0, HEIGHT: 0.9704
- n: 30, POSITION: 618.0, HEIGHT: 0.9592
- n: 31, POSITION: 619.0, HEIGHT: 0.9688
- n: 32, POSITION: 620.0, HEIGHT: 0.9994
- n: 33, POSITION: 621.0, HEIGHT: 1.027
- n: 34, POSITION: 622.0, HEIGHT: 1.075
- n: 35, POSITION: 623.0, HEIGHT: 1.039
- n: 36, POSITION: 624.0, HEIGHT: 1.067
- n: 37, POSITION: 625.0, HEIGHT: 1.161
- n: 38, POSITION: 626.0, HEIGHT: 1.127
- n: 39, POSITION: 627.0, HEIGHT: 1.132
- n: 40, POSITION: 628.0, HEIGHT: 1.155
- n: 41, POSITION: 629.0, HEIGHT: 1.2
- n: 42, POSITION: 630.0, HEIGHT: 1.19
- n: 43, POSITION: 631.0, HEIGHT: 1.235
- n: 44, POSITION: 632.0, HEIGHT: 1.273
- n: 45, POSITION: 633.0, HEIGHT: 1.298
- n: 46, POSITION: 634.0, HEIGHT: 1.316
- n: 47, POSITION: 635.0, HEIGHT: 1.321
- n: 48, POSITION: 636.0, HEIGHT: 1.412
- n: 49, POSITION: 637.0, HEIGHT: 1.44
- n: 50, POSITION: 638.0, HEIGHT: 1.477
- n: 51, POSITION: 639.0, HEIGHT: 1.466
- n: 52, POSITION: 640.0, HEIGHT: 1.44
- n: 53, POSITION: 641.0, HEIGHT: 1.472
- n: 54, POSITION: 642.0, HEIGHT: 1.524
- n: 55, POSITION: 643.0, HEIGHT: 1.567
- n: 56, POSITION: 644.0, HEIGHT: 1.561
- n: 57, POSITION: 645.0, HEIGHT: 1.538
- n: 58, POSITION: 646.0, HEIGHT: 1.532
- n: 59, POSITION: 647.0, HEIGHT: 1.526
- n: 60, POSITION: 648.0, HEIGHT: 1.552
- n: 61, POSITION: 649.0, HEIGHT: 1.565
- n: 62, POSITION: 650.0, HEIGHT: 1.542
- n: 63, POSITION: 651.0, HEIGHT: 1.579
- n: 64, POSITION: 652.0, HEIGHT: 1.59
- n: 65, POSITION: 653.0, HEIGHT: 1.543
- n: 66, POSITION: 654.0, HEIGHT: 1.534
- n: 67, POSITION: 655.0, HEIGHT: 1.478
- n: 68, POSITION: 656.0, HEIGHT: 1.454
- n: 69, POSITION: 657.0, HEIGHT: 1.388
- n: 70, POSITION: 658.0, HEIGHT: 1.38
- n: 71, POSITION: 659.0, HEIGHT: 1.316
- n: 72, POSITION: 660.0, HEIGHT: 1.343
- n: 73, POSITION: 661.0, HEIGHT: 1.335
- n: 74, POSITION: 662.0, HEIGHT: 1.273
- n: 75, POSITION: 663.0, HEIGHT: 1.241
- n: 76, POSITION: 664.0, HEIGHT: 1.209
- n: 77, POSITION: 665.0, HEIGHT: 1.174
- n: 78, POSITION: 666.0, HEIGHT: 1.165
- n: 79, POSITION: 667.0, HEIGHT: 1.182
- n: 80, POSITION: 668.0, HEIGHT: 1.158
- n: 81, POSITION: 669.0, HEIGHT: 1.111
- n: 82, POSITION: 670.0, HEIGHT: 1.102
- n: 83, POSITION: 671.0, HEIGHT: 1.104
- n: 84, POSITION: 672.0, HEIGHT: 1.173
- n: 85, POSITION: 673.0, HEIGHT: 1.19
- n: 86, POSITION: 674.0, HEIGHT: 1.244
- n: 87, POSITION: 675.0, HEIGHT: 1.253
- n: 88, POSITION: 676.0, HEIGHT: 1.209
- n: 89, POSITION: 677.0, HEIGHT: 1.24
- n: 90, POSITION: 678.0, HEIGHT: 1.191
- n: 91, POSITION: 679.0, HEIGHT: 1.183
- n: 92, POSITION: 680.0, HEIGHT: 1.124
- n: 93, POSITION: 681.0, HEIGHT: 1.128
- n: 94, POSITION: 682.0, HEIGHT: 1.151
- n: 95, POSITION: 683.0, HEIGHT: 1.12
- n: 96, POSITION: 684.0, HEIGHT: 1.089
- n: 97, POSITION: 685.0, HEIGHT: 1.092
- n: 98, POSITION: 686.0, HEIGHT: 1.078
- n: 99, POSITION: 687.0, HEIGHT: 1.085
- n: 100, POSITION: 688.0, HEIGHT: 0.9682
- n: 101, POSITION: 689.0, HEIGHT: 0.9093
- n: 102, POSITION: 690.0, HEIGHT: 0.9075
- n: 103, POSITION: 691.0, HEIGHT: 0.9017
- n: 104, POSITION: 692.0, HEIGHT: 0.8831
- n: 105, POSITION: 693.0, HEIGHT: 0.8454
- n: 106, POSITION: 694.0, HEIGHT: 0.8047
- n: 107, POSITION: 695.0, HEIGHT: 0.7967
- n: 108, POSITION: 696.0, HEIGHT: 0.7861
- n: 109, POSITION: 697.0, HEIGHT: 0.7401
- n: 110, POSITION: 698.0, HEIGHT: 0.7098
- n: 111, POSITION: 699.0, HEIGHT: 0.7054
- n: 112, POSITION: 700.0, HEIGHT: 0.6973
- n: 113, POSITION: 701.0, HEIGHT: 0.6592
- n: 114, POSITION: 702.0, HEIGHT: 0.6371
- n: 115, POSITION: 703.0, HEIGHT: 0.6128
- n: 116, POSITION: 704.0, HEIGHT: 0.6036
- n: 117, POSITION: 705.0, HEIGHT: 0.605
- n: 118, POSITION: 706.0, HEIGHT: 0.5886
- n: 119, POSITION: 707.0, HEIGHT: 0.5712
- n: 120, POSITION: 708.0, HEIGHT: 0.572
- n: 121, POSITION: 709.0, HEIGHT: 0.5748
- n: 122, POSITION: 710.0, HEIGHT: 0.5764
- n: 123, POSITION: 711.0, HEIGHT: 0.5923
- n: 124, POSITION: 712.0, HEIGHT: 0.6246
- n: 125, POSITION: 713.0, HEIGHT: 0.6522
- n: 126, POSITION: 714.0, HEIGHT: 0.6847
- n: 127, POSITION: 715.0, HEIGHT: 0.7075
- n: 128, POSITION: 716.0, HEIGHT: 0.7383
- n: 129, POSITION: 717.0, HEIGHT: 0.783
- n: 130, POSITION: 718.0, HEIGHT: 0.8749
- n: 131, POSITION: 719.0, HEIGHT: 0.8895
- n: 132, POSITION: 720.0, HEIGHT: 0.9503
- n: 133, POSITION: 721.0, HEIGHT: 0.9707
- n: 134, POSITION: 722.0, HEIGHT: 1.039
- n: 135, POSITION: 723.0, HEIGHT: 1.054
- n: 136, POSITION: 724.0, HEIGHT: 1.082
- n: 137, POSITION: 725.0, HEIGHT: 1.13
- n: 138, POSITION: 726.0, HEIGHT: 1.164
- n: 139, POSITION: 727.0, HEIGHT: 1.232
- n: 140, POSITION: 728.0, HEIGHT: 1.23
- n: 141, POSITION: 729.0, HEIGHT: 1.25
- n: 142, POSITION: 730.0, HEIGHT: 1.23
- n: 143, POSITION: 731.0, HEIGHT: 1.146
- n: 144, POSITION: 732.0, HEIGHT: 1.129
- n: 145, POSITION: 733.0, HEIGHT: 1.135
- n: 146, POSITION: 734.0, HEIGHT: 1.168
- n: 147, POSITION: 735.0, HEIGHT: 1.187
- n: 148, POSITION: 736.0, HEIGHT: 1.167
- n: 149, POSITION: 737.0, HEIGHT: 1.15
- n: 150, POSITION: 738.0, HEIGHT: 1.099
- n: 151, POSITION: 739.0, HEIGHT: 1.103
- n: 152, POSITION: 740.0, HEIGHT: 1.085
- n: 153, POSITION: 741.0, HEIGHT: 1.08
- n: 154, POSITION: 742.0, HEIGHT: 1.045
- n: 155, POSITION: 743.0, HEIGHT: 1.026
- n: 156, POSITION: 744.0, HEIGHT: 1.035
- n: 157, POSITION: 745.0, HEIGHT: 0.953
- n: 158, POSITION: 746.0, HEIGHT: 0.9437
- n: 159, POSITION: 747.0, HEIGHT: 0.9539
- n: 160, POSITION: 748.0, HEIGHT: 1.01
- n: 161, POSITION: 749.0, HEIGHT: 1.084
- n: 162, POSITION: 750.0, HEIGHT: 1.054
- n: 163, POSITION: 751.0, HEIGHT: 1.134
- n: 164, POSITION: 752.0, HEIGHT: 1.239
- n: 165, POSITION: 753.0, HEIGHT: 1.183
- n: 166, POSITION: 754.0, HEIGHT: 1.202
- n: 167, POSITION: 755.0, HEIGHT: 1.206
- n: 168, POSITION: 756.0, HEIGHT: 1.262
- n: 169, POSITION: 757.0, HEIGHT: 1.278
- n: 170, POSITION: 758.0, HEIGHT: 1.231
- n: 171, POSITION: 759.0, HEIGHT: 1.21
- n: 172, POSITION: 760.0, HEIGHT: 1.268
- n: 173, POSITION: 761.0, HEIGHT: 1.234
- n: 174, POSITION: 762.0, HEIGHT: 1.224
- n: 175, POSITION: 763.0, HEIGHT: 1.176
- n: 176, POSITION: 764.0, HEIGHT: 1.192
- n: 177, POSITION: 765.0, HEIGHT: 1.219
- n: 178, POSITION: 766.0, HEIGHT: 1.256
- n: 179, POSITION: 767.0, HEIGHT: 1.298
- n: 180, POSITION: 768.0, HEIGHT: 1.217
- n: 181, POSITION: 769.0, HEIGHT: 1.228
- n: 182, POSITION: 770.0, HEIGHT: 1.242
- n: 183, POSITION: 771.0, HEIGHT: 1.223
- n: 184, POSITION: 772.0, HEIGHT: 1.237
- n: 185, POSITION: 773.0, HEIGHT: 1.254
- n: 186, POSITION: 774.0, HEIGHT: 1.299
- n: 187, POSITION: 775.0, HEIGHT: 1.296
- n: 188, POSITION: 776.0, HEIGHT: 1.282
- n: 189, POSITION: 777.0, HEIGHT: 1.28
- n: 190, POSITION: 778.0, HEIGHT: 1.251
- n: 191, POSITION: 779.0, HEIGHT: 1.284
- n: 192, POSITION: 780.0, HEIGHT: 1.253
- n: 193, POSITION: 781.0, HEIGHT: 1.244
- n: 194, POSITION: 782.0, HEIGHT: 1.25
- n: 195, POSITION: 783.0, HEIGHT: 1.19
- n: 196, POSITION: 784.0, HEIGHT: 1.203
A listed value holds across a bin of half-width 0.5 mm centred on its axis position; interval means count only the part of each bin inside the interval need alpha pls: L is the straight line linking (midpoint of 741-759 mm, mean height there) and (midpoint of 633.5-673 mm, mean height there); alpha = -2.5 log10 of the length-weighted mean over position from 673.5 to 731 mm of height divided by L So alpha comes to 0.34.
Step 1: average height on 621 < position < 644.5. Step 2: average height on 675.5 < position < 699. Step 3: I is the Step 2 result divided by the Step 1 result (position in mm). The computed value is 0.76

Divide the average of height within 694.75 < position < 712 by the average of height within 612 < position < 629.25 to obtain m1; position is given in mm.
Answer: 0.62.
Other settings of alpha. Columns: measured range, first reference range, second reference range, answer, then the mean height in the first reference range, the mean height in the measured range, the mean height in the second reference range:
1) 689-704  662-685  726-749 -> 0.44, 1.17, 0.763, 1.11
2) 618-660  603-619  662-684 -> -0.22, 1.03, 1.35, 1.17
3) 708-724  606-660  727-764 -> 0.44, 1.28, 0.784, 1.14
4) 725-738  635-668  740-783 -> 0.07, 1.43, 1.18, 1.19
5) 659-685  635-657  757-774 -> 0.21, 1.51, 1.19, 1.24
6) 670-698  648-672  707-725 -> 0.07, 1.34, 1.04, 0.79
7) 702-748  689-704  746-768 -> 0.05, 0.763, 0.931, 1.18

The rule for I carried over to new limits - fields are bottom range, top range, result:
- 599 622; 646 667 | 1.36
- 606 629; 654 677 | 1.19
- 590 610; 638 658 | 1.42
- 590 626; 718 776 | 1.10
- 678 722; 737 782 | 1.43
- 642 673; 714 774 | 0.81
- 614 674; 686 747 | 0.70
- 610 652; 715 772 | 0.89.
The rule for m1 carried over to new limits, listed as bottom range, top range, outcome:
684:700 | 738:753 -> 1.20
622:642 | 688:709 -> 0.57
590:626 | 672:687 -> 1.11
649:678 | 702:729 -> 0.63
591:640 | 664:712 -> 0.83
